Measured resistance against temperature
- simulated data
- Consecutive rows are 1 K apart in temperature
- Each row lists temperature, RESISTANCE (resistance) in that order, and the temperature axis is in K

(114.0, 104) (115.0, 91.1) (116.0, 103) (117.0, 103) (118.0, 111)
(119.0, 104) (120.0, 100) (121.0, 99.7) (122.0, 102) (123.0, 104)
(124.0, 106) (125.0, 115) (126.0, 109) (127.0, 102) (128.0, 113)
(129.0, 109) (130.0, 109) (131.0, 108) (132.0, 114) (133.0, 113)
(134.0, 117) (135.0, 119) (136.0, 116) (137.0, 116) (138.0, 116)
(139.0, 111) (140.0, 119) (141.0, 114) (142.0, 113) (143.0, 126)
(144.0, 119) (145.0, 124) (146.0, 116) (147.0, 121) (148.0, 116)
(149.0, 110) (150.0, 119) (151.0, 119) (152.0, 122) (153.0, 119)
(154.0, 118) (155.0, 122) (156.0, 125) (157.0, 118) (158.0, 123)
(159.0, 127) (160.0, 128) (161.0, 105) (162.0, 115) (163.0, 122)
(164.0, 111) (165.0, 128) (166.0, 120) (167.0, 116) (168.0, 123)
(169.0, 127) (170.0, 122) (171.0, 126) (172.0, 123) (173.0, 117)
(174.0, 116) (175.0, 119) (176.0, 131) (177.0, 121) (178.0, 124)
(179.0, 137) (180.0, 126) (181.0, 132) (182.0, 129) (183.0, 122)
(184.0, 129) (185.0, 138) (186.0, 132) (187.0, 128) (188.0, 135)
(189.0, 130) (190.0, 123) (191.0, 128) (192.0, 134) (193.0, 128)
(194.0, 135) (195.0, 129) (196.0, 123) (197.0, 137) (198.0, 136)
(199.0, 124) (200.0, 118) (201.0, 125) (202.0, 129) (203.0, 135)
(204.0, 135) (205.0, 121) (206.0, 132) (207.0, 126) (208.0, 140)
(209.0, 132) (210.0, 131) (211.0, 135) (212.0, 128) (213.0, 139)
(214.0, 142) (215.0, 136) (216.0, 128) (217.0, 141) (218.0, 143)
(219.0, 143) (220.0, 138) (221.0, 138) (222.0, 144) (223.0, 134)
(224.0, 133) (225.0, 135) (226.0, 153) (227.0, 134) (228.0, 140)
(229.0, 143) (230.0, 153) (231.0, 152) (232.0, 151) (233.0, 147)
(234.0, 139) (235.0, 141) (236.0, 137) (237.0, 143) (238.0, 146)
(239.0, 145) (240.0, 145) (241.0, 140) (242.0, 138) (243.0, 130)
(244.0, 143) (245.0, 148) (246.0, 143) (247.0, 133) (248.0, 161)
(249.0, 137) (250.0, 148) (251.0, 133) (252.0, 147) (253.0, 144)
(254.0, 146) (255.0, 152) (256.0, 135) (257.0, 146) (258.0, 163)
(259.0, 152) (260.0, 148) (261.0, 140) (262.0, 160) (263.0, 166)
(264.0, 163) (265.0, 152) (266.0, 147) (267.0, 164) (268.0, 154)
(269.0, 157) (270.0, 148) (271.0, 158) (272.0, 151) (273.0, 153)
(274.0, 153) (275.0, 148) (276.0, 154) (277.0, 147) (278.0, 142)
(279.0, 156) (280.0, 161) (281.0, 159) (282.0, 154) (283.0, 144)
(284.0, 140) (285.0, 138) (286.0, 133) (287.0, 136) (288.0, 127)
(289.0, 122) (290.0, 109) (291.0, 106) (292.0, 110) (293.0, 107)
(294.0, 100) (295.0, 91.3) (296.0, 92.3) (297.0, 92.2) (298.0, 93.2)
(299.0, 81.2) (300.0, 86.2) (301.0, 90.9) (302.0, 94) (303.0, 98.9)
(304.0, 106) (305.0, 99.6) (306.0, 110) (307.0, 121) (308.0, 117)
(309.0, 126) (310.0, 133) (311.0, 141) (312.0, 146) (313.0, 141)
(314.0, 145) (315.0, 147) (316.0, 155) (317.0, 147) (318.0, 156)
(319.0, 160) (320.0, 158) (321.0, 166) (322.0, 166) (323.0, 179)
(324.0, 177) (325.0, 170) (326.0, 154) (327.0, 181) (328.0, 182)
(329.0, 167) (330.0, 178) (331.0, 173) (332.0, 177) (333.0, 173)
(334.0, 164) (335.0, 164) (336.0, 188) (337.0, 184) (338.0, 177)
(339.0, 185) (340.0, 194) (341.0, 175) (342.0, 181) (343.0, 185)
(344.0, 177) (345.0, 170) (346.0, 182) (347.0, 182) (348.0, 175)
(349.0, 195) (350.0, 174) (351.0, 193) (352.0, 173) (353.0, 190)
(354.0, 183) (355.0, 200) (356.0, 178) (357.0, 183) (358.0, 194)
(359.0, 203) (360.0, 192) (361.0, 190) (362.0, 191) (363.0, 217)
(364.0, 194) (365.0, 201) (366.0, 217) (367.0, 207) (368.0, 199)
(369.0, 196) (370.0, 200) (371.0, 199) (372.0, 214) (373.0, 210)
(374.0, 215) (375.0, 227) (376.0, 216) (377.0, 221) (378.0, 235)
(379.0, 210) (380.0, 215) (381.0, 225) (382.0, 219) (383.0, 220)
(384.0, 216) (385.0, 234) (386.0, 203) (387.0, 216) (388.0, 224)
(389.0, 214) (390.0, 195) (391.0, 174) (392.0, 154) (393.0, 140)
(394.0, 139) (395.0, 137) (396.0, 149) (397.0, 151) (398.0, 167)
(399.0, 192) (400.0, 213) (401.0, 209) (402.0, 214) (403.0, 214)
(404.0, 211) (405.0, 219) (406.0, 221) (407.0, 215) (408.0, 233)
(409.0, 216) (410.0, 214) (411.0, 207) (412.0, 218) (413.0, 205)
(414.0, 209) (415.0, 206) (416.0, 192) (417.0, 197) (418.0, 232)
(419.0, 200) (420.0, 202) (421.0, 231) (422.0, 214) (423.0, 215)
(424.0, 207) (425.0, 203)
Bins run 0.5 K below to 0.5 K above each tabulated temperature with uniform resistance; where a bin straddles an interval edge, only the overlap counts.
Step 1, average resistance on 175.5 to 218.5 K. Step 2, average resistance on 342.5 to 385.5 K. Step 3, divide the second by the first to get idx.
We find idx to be 1.53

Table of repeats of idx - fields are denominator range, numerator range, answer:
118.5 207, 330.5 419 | 1.62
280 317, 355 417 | 1.68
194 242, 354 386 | 1.51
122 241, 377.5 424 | 1.60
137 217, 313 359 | 1.40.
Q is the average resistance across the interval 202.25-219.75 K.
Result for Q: 134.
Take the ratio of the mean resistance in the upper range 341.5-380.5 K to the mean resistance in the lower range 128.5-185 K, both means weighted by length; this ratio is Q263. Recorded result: 1.64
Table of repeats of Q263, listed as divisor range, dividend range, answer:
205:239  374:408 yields 1.44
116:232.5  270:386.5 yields 1.32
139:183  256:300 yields 1.13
